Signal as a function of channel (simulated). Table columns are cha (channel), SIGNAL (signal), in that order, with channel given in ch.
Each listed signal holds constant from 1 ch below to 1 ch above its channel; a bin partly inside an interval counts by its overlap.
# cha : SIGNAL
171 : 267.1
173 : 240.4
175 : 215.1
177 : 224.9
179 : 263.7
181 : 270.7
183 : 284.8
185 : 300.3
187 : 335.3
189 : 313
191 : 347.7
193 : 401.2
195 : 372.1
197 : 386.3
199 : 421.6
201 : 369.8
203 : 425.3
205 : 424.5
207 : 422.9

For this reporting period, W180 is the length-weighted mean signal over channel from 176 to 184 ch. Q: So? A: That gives 261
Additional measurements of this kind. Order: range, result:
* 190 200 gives 386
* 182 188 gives 307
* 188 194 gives 354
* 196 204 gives 401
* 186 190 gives 324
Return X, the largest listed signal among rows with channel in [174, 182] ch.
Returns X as 270.7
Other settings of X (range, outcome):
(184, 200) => 421.6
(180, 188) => 335.3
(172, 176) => 240.4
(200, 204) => 425.3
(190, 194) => 401.2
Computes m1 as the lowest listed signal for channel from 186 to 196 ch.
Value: 313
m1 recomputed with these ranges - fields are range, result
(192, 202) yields 369.8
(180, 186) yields 270.7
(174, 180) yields 215.1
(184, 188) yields 300.3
